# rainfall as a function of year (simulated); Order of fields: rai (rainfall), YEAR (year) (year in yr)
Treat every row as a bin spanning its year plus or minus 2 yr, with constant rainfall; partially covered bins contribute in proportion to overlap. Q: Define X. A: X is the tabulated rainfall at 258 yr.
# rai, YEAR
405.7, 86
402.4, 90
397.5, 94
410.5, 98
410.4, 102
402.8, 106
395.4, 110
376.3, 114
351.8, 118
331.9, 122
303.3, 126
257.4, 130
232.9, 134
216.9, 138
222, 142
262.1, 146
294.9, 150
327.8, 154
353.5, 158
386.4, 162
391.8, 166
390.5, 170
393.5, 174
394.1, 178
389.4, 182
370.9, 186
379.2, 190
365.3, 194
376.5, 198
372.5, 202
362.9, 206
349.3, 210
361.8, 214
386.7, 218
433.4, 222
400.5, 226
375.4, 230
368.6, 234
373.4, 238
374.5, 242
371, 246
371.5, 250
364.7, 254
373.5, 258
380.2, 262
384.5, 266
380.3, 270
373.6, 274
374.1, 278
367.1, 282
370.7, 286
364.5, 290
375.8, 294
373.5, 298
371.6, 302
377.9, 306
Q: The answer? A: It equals 373.5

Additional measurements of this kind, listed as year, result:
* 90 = 402.4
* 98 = 410.5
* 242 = 374.5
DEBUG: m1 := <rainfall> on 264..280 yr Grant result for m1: 378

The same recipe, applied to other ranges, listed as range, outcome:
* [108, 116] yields 386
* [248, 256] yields 368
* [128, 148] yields 238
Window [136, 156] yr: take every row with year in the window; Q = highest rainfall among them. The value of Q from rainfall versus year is 327.8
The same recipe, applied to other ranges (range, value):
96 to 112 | 410.5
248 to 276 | 384.5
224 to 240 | 400.5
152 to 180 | 394.1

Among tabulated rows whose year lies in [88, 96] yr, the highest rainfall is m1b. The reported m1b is 402.4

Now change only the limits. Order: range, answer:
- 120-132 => 331.9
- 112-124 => 376.3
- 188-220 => 386.7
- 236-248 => 374.5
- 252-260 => 373.5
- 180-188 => 389.4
